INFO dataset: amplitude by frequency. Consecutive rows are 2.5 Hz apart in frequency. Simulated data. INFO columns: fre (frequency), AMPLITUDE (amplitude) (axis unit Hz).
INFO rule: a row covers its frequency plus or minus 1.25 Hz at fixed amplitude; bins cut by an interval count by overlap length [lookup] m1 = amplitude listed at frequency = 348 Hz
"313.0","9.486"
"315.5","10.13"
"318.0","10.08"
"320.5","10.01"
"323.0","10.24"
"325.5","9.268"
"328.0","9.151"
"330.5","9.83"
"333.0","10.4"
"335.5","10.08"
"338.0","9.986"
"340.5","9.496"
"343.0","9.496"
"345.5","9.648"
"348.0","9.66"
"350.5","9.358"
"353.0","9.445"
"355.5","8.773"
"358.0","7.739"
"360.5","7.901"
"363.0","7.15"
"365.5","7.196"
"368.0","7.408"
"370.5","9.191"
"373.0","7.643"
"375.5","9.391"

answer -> 9.66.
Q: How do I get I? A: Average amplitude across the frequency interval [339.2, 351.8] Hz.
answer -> 9.53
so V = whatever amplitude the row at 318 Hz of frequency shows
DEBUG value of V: 10.08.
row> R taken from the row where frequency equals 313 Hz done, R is 9.486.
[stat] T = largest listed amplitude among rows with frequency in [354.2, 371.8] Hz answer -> 9.191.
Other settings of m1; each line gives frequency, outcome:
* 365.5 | 7.196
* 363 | 7.15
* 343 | 9.496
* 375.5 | 9.391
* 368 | 7.408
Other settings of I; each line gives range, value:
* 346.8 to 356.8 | 9.3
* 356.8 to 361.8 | 7.81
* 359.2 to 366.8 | 7.42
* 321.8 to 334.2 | 9.77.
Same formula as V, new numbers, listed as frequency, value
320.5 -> 10.01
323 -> 10.24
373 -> 7.643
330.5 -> 9.83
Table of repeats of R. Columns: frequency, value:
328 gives 9.151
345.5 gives 9.648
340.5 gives 9.496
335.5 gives 10.08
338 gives 9.986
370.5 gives 9.191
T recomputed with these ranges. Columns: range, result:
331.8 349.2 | 10.4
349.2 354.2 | 9.445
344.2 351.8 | 9.66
